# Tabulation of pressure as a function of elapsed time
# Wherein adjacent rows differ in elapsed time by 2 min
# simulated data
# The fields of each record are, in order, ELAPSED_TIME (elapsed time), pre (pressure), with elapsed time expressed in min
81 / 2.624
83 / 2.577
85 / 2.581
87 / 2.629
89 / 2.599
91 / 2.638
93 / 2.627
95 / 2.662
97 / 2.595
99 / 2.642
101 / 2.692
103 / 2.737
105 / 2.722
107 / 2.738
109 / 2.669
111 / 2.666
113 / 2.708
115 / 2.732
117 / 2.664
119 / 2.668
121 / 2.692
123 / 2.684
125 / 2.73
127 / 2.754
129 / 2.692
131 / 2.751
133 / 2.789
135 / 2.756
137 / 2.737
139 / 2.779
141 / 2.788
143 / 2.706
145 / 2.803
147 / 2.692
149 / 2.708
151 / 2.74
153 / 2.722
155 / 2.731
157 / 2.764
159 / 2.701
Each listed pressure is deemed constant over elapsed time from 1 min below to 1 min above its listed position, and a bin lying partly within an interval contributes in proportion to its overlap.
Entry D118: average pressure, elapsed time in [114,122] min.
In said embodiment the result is 2.69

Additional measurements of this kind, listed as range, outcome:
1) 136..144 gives 2.75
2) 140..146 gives 2.77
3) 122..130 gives 2.71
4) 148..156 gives 2.73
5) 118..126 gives 2.69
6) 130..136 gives 2.77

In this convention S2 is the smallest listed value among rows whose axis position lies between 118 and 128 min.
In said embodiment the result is 2.668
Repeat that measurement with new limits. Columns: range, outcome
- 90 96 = 2.627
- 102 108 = 2.722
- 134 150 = 2.692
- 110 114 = 2.666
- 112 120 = 2.664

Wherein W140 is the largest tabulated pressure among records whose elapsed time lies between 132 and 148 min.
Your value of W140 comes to 2.803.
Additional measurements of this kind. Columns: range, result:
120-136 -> 2.789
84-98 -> 2.662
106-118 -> 2.738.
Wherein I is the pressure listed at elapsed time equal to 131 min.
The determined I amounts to 2.751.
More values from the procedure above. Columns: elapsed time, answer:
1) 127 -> 2.754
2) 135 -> 2.756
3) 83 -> 2.577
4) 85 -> 2.581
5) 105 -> 2.722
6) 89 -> 2.599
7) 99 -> 2.642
